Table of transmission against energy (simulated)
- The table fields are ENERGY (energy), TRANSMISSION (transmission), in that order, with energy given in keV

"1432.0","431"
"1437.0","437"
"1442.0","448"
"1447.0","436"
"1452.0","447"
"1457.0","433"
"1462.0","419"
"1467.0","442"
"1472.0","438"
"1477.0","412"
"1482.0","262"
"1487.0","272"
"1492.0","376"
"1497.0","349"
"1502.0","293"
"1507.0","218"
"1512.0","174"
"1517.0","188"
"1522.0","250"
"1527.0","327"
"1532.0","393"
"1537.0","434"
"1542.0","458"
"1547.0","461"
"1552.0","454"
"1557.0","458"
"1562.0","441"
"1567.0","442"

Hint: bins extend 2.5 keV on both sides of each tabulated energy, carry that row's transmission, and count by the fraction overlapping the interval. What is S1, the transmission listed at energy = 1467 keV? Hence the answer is 442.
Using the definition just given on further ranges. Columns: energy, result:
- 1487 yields 272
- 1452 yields 447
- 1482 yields 262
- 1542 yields 458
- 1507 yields 218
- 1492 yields 376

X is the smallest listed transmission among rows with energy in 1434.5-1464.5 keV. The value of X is 419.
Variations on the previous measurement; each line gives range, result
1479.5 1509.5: 218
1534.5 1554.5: 434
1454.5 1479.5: 412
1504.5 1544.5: 174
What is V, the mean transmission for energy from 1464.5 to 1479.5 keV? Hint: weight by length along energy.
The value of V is 431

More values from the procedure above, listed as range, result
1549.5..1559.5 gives 456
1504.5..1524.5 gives 208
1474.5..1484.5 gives 337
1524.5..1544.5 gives 403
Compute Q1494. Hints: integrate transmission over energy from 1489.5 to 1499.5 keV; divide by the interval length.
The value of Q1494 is 362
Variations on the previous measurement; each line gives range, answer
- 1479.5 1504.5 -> 310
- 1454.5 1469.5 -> 431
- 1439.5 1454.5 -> 444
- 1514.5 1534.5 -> 290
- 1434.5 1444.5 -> 442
